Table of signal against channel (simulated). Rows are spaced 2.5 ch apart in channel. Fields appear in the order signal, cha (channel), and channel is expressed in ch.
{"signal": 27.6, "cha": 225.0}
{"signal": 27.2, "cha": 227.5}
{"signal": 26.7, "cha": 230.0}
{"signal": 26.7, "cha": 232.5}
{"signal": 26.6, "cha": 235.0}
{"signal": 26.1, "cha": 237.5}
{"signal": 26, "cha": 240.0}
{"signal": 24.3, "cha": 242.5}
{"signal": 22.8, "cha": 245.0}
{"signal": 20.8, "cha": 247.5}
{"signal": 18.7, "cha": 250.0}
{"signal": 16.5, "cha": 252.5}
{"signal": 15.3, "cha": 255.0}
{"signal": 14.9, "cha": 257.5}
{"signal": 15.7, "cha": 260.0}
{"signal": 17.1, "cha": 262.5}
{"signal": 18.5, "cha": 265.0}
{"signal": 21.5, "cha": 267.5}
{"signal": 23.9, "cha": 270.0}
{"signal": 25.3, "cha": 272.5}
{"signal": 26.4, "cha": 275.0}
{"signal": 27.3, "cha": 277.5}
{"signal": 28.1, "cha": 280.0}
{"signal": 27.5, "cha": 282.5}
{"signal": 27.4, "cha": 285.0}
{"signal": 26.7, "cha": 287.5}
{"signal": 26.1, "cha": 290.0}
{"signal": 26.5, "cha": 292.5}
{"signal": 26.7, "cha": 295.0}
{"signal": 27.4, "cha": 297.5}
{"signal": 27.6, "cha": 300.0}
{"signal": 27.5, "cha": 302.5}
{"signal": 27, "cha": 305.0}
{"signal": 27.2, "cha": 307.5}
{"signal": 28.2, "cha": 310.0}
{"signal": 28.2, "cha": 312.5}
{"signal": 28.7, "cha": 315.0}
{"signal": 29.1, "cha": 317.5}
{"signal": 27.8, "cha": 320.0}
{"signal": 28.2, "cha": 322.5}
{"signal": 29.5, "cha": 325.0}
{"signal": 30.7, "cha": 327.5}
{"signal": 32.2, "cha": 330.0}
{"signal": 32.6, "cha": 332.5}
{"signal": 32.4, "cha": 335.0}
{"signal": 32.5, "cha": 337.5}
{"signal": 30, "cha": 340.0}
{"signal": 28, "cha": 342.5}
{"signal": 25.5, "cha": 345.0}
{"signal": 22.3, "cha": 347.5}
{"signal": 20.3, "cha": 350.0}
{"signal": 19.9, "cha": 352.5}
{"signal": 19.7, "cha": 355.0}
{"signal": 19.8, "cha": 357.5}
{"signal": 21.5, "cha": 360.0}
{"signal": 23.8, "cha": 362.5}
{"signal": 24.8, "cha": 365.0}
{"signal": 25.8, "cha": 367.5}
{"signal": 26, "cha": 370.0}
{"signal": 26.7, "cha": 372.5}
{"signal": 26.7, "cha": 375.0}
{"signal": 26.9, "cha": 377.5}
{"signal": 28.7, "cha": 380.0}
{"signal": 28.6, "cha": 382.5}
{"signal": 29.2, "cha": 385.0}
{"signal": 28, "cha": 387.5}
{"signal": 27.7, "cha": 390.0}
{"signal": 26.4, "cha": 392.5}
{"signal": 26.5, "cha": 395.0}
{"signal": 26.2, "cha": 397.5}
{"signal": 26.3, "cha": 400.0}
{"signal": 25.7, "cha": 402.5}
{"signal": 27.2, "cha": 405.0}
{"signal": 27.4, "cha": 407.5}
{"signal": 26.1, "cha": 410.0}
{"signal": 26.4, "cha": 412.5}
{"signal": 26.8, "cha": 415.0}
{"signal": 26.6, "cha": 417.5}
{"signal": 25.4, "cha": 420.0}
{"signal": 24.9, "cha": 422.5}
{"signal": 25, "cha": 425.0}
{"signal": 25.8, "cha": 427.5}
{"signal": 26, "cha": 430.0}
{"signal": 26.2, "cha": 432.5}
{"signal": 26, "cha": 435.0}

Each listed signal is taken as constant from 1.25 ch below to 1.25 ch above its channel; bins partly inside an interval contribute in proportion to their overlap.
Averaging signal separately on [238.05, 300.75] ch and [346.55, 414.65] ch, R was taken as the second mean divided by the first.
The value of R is 1.10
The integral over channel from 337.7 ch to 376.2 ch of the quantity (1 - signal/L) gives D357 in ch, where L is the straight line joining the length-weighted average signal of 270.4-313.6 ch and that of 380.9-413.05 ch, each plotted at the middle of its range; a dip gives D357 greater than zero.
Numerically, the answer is 4.0 ch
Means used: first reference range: 27.1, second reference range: 27.1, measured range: 24.3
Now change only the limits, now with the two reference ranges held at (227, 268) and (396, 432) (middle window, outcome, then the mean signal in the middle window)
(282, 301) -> -3.6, 27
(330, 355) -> -3.0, 26.9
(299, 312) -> -2.5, 27.5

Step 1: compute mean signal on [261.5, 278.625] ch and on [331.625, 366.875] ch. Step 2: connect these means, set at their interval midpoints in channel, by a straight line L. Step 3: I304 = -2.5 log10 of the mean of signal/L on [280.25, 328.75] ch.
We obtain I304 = -0.16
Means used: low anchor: 22.9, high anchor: 25.2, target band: 27.8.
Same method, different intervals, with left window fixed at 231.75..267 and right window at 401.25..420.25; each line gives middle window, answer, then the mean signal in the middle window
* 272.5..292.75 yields -0.23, 26.9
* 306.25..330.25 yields -0.24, 28.8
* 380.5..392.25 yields -0.11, 28.2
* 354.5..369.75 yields 0.08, 22.9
